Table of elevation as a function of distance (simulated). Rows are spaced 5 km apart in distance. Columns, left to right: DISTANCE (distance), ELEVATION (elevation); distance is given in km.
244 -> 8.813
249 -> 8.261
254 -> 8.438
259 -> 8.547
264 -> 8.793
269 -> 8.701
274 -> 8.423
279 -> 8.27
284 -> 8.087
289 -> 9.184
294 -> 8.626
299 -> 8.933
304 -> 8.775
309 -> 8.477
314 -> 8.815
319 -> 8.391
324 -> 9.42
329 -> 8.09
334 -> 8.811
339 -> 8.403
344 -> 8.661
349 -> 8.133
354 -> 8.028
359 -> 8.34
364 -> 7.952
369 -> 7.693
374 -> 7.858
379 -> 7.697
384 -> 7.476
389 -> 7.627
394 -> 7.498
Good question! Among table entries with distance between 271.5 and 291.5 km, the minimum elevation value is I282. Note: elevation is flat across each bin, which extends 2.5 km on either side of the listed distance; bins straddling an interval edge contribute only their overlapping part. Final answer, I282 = 8.087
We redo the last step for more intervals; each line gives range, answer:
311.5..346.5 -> 8.09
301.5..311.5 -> 8.477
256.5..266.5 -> 8.547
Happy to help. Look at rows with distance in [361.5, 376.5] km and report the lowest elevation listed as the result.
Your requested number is 7.693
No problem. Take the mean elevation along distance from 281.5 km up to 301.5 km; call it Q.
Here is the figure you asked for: 8.71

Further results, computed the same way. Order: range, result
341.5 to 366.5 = 8.22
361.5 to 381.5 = 7.8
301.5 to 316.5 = 8.69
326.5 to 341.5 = 8.43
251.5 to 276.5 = 8.58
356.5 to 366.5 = 8.15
